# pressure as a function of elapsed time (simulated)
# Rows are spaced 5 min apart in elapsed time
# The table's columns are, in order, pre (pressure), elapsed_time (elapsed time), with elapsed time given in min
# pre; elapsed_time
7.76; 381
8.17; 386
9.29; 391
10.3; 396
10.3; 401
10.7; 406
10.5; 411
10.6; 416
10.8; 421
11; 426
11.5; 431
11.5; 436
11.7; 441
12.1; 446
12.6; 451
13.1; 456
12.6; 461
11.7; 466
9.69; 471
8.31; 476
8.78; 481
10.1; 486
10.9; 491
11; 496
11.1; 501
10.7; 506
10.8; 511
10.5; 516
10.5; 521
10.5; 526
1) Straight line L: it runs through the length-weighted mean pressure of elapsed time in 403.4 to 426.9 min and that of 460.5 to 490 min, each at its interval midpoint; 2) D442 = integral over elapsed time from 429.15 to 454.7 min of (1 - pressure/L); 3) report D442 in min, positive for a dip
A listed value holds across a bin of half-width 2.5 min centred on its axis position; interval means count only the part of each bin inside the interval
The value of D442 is -3.8 min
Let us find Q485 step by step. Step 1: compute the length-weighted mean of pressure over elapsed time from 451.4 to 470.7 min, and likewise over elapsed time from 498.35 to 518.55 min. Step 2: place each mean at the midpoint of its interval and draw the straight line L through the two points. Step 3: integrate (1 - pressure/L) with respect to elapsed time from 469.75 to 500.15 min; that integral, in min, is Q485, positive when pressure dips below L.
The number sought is 4.2 min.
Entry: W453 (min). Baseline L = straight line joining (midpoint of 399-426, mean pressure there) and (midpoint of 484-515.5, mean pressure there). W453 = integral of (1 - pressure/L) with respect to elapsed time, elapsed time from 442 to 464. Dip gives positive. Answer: -3.77 min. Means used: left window 10.6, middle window 12.5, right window 10.8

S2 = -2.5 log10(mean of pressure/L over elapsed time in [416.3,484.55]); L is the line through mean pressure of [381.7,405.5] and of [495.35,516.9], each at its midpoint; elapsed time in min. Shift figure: -0.102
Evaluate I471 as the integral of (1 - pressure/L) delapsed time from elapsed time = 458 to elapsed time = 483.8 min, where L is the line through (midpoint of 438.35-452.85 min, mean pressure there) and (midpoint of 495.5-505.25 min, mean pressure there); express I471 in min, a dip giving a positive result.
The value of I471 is 3.0 min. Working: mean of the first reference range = 12.1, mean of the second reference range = 11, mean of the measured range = 10.3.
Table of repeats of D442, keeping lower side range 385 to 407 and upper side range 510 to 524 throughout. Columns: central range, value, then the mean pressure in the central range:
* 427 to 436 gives -1.2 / 11.4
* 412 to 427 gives -1.2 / 10.8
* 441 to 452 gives -2.2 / 12.2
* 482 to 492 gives 0.2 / 10.2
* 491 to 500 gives -0.5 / 11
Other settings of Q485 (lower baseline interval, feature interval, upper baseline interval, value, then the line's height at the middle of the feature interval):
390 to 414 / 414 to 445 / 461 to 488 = -3.3 min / 10.2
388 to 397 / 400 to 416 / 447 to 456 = -0.2 min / 10.4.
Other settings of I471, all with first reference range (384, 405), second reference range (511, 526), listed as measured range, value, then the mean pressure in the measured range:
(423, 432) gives -1.19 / 11.2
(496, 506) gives -0.53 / 11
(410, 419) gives -0.73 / 10.6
